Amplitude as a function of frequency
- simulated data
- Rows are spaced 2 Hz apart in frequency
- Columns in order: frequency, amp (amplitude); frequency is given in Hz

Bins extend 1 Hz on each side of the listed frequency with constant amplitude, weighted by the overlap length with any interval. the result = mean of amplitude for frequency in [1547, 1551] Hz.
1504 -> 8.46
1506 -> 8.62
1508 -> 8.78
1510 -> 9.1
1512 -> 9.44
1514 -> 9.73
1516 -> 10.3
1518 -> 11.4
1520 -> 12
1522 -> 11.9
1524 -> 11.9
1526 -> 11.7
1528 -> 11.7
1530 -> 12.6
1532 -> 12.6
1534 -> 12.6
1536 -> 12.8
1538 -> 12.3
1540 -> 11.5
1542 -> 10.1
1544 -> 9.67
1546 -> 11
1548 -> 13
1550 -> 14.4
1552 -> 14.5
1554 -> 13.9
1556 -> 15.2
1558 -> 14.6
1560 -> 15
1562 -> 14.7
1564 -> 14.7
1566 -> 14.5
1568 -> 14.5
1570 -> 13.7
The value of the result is 13.7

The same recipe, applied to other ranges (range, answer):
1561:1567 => 14.6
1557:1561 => 14.8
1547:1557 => 14.2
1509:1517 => 9.64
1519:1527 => 11.9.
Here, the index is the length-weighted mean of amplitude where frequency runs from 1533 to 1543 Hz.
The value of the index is 11.9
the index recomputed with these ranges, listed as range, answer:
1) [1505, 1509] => 8.7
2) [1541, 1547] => 10.3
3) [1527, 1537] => 12.5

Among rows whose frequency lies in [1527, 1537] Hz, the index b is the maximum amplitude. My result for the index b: 12.8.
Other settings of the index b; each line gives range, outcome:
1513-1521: 12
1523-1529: 11.9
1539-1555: 14.5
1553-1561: 15.2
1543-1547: 11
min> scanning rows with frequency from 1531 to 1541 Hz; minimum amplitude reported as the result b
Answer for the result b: 11.5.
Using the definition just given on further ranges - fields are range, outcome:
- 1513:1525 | 9.73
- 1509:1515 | 9.1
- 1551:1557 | 13.9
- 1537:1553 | 9.67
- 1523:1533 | 11.7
